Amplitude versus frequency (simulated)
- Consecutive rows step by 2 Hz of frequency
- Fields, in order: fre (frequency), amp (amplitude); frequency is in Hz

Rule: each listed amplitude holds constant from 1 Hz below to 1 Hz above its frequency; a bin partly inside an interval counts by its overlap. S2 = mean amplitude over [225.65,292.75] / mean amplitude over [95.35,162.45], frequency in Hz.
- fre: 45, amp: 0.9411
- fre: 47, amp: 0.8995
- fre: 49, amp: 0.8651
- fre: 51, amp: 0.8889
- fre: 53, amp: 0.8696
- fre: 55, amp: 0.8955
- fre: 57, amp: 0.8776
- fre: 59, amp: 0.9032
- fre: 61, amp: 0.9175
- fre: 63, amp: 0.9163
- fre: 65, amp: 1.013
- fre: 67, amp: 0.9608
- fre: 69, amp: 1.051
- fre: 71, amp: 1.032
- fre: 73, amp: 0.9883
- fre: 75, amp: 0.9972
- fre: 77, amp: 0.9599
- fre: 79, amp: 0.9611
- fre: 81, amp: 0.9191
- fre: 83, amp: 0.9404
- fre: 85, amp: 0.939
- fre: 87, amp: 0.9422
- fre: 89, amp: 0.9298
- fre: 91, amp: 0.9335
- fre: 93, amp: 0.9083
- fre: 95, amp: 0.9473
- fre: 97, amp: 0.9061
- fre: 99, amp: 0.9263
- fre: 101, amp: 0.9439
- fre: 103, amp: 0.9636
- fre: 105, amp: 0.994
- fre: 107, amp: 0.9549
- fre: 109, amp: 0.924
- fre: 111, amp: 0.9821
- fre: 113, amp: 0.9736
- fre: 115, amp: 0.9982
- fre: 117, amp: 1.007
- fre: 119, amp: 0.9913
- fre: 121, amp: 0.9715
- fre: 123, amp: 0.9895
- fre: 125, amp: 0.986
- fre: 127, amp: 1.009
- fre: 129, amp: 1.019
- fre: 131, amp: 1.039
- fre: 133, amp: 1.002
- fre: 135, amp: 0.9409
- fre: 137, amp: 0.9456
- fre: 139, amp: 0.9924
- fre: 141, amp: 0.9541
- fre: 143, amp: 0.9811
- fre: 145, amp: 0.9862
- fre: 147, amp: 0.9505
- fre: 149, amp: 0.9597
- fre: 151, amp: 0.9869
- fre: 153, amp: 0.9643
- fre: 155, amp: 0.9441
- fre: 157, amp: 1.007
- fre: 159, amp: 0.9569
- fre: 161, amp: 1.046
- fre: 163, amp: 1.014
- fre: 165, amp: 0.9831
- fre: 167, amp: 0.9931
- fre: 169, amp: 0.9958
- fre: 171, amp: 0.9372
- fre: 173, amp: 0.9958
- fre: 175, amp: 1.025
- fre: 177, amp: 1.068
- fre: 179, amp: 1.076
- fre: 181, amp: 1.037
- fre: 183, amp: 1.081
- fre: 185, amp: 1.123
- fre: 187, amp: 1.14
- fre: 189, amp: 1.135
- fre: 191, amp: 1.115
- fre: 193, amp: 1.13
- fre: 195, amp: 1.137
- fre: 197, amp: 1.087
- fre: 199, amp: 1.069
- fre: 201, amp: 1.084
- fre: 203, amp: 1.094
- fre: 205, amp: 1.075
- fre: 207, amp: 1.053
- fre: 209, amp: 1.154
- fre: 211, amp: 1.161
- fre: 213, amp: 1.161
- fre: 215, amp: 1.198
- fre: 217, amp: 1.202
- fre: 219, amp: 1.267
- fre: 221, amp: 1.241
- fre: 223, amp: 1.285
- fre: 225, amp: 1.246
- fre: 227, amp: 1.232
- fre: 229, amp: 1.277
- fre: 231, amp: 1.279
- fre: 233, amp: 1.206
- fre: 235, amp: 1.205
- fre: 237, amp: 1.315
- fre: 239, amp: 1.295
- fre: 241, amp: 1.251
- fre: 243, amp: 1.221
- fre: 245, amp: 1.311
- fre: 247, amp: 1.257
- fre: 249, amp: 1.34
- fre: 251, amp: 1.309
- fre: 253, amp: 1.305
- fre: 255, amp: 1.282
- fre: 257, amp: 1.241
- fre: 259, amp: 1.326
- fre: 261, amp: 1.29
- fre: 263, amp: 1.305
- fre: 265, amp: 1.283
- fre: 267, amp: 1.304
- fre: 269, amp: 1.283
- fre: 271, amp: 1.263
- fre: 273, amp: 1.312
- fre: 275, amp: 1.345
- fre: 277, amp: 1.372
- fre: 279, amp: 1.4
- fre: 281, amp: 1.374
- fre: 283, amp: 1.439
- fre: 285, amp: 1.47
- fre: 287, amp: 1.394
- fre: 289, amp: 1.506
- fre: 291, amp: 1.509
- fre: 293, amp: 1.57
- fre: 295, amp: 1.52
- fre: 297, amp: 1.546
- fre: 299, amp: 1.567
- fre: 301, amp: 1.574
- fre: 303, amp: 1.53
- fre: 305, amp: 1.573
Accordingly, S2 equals 1.35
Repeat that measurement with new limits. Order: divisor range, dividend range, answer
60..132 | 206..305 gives 1.37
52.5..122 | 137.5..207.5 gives 1.08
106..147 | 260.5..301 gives 1.43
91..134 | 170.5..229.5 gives 1.16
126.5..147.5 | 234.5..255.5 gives 1.30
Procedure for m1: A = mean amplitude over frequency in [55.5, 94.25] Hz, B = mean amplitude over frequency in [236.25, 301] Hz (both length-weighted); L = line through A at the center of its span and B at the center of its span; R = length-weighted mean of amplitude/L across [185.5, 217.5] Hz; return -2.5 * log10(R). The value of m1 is 0.09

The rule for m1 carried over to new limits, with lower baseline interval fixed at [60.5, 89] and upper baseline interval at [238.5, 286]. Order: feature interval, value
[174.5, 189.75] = 0.08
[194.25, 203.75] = 0.10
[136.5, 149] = 0.13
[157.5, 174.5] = 0.15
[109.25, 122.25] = 0.06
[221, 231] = -0.01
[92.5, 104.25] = 0.08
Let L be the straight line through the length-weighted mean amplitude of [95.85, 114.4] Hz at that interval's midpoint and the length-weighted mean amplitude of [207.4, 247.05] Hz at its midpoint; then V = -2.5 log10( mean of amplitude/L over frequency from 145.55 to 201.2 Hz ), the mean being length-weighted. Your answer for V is 0.08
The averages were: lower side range 0.953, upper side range 1.23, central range 1.04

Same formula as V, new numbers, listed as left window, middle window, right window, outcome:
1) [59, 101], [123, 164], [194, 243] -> 0.082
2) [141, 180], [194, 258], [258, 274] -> -0.029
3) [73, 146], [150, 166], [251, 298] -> 0.103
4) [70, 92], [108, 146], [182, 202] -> 0.040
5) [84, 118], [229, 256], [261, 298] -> 0.025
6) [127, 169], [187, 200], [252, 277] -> -0.008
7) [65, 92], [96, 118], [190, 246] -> 0.057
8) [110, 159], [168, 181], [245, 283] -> 0.069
